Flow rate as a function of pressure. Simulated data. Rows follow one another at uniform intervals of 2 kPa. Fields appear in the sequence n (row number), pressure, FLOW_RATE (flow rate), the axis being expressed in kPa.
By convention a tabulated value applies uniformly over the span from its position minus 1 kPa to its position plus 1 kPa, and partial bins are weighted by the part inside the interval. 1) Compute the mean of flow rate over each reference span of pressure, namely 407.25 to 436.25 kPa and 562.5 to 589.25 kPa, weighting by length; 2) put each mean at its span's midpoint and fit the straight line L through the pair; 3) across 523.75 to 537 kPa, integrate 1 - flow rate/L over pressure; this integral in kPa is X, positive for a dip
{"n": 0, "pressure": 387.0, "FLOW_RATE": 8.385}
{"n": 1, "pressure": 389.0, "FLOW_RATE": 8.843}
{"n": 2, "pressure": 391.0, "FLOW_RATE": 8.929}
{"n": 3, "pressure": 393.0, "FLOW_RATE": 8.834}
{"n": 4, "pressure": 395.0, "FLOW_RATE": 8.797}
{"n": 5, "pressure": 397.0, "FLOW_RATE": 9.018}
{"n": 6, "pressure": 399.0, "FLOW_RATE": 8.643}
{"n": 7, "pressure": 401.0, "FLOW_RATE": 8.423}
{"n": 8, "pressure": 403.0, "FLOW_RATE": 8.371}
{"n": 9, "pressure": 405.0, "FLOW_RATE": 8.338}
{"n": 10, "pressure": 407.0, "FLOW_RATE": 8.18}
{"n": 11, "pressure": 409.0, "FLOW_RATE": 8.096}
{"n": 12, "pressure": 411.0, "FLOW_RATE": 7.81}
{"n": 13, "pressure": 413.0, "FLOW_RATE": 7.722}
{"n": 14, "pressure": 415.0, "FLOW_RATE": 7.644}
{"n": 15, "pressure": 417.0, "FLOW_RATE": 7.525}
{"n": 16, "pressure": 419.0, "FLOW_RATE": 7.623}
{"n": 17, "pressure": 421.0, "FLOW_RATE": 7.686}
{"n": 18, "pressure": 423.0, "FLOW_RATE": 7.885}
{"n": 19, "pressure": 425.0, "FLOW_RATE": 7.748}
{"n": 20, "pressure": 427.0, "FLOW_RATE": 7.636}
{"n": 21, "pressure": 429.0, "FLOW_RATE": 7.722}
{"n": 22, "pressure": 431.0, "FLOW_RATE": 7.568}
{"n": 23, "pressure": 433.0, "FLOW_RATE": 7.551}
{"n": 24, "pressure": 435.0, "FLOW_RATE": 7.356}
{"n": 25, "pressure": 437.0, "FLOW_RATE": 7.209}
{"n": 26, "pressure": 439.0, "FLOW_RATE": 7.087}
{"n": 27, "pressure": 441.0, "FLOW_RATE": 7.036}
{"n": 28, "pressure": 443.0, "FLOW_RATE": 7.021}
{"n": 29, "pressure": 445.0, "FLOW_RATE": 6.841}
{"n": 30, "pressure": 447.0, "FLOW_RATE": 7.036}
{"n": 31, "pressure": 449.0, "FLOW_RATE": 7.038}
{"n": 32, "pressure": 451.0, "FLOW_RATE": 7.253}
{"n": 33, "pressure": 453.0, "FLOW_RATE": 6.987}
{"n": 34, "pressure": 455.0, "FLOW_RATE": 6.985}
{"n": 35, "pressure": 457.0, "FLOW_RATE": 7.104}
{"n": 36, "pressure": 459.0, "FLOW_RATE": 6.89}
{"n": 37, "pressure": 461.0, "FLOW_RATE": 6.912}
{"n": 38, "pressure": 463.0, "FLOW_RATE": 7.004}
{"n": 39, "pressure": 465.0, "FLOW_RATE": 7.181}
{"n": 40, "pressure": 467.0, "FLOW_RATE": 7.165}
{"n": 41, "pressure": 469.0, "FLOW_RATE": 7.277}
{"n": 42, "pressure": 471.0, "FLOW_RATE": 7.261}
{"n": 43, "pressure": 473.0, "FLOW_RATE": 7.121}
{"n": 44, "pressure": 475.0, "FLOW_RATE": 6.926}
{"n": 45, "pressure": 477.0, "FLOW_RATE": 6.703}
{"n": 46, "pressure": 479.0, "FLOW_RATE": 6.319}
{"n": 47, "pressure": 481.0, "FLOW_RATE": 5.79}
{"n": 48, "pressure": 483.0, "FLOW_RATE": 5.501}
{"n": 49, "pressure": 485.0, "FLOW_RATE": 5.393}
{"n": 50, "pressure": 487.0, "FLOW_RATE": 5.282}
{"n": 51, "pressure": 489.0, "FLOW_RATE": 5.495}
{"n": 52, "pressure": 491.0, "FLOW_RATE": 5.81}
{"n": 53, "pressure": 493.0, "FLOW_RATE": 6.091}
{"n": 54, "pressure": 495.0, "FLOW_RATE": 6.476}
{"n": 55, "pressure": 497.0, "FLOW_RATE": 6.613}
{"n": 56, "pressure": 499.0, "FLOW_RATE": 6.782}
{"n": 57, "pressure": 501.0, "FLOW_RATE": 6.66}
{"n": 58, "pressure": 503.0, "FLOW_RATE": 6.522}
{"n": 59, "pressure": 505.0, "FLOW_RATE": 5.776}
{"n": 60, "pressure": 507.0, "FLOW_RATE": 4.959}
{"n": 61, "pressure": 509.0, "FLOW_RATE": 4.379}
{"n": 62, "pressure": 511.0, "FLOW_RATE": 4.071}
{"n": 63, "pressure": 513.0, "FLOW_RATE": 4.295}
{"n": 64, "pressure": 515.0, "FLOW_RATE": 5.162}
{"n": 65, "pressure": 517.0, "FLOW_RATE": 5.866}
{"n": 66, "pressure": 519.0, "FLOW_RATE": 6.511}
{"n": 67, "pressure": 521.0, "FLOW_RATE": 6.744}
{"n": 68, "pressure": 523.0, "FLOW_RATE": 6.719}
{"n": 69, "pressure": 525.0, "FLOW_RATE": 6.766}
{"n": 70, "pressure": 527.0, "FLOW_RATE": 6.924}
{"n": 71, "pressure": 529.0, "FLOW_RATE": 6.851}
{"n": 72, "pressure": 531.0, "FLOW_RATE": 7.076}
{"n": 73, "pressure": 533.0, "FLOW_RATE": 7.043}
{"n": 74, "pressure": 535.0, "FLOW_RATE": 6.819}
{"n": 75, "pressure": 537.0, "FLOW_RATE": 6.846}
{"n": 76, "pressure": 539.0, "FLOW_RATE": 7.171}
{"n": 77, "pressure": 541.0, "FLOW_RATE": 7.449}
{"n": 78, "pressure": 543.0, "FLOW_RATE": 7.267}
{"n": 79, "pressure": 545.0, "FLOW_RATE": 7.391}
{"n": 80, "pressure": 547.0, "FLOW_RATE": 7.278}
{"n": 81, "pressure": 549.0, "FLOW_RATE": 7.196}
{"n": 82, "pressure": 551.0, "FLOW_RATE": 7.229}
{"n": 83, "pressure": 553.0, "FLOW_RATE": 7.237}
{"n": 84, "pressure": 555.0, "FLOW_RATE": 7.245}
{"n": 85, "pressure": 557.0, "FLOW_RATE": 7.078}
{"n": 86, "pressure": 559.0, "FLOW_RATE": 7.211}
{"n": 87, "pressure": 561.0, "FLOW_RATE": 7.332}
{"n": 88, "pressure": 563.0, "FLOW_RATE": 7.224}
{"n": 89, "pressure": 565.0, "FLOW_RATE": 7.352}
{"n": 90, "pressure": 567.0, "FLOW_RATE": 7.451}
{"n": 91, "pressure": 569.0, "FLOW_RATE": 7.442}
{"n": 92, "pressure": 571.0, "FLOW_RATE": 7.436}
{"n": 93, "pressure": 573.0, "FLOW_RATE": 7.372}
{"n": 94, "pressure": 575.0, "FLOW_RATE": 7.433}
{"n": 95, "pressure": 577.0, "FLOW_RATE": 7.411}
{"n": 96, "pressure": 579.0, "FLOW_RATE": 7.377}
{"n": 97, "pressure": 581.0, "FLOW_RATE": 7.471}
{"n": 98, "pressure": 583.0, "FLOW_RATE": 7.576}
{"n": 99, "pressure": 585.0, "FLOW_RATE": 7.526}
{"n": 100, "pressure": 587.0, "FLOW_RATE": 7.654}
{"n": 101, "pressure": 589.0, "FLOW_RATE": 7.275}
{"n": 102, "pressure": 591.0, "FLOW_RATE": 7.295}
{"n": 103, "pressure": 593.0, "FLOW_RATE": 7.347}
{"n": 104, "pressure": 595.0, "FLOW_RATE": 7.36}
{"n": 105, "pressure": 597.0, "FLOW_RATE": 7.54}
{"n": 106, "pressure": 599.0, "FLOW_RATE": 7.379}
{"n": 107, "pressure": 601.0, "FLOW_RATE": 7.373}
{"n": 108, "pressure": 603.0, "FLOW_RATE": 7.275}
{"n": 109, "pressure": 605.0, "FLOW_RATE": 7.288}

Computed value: 1.1 kPa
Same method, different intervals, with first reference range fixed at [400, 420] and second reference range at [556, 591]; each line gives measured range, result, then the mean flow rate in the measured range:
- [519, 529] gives 1.1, 6.77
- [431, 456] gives 2.3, 7.13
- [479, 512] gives 8.3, 5.74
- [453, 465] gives 1.2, 7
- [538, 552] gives 0.4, 7.28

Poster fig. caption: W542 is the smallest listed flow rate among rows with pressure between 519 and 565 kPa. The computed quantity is 6.511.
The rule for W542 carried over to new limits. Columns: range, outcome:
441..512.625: 4.071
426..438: 7.209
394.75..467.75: 6.841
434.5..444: 7.021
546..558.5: 7.078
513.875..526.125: 5.162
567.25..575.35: 7.372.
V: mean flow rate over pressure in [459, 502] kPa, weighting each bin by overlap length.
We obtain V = 6.47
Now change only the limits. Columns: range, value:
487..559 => 6.45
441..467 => 7.03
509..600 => 6.99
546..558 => 7.21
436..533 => 6.44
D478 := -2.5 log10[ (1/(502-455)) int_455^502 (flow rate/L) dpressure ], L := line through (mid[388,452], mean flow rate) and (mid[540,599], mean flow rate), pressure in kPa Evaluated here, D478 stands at 0.17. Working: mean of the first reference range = 7.83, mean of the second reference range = 7.36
